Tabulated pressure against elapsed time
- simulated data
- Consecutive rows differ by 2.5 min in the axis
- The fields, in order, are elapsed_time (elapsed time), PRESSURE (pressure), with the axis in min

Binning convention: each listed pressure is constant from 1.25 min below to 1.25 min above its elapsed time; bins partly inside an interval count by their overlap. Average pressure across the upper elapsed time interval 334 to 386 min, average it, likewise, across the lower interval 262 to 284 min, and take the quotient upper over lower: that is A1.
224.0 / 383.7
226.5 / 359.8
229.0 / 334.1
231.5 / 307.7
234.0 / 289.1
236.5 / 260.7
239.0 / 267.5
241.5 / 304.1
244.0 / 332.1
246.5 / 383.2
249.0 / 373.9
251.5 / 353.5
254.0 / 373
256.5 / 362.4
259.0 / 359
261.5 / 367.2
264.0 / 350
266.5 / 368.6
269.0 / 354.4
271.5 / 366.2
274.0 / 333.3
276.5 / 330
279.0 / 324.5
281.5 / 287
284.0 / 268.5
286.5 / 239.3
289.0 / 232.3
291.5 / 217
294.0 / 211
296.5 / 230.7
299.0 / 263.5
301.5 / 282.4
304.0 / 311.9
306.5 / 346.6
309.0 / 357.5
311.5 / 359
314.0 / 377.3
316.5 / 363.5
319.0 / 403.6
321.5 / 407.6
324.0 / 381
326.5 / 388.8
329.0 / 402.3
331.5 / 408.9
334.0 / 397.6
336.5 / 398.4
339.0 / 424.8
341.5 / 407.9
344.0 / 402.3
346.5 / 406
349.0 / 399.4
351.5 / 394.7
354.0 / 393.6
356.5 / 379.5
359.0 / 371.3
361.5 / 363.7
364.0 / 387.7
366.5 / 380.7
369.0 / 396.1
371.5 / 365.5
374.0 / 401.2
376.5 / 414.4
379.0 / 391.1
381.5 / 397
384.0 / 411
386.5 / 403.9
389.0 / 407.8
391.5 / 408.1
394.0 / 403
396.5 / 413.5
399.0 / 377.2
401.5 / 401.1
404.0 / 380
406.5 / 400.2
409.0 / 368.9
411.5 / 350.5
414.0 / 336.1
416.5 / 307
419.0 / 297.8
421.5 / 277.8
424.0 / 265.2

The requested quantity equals 1.2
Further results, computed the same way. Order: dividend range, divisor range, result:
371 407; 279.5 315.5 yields 1.40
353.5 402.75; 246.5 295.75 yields 1.23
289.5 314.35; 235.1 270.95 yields 0.85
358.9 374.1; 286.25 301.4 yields 1.61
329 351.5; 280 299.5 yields 1.66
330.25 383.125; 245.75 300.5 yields 1.25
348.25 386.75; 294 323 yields 1.18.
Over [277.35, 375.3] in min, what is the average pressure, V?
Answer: 352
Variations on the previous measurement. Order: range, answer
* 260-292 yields 313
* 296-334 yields 356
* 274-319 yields 298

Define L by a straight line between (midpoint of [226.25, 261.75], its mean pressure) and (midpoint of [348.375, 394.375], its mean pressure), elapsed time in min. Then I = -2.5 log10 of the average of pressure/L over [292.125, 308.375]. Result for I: 0.29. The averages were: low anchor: 334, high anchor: 393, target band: 275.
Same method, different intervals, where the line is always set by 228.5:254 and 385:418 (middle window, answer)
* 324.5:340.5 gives -0.13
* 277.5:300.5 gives 0.32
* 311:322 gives -0.09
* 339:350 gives -0.13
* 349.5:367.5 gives -0.05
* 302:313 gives 0.02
